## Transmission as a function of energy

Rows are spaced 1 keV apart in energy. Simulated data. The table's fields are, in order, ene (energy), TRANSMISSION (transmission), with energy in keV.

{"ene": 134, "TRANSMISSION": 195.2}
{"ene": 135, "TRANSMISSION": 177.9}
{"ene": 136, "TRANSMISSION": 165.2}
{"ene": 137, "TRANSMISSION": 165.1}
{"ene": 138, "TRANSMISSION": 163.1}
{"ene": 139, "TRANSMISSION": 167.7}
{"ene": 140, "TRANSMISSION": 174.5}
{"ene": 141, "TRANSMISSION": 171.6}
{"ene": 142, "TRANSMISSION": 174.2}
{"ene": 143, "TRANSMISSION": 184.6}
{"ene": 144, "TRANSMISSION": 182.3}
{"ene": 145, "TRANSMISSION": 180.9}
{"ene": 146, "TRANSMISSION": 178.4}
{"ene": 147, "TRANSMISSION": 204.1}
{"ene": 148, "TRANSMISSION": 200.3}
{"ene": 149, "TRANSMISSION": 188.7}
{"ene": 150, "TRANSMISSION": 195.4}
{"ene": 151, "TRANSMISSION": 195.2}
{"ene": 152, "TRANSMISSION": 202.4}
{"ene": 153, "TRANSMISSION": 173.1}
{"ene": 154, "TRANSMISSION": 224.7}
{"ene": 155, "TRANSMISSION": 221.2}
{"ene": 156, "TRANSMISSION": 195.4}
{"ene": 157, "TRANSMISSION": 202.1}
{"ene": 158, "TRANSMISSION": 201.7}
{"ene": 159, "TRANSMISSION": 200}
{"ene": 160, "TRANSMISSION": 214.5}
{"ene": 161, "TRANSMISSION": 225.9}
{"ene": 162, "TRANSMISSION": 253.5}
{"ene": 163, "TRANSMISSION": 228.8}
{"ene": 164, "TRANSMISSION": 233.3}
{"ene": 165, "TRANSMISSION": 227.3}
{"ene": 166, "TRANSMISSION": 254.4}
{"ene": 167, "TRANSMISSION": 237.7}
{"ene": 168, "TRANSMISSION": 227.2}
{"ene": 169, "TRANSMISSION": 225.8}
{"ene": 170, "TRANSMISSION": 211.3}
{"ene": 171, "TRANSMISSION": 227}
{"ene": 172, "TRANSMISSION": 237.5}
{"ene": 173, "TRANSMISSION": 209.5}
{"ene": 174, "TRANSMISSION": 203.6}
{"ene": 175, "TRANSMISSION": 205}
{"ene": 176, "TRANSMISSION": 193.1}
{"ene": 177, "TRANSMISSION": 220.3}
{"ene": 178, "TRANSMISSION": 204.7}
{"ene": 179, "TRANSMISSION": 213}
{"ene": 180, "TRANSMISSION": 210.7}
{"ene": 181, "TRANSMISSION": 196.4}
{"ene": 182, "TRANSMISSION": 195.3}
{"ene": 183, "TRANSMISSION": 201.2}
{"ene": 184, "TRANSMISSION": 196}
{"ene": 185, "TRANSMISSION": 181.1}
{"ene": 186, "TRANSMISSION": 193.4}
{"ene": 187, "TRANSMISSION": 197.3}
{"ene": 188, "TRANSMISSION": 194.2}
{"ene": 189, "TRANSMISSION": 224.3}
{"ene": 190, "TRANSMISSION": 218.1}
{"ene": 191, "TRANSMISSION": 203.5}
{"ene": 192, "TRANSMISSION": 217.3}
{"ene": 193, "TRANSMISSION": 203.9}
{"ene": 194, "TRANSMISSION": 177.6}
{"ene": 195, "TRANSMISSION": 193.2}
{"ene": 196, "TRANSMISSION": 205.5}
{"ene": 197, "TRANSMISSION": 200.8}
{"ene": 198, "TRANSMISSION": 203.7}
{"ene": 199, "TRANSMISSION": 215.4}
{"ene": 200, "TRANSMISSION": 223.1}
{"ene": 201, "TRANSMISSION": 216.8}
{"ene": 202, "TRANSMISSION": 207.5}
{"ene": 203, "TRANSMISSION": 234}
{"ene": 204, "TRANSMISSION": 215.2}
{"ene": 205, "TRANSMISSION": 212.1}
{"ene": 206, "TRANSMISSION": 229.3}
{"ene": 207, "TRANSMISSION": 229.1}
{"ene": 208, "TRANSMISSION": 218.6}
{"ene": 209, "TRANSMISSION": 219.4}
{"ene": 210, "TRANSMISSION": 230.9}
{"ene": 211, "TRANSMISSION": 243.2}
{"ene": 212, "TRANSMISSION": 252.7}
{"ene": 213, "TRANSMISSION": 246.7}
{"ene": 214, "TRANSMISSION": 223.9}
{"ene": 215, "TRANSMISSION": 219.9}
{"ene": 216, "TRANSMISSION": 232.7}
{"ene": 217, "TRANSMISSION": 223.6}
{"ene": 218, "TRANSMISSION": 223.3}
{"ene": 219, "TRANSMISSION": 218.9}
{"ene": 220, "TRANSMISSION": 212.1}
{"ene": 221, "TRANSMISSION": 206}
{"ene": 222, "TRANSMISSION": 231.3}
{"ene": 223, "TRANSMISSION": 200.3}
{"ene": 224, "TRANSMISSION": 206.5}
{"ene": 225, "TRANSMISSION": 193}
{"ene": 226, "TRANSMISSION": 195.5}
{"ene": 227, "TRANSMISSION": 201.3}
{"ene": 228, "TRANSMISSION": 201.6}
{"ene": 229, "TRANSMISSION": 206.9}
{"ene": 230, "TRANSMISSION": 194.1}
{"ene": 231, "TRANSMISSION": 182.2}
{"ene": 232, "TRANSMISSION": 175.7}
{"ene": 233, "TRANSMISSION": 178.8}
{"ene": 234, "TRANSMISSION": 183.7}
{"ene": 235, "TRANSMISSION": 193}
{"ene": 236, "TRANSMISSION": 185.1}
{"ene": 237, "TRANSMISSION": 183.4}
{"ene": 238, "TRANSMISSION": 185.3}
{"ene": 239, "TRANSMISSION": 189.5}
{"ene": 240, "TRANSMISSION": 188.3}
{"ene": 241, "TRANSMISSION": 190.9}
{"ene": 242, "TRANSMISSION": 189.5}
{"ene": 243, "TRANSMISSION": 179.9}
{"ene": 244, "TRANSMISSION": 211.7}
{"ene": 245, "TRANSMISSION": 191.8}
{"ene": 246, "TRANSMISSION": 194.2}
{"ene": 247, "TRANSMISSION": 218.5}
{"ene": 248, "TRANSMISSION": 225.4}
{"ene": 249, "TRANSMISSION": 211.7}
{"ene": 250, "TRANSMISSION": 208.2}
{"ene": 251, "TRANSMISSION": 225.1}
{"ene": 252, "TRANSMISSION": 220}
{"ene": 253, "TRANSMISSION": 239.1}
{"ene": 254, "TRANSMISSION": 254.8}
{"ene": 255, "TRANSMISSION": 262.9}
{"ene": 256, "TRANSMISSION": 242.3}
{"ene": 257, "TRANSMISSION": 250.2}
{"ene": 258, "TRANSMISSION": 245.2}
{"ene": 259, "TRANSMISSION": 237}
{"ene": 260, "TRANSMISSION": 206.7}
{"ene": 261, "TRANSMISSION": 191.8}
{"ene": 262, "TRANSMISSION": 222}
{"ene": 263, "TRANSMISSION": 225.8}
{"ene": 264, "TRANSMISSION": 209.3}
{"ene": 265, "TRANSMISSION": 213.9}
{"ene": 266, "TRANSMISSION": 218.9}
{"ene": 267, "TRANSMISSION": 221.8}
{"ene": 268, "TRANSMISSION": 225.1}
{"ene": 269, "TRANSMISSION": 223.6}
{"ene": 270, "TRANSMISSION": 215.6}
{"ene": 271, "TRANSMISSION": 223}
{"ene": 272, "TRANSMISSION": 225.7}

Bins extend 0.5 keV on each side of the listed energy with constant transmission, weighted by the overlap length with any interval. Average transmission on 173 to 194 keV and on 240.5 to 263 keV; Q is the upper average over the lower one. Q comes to 1.08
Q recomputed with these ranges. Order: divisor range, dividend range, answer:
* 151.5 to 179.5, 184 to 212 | 0.98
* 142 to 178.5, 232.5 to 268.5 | 1.01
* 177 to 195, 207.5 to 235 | 1.05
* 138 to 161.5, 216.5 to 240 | 1.03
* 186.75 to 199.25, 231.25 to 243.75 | 0.91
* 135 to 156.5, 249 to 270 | 1.22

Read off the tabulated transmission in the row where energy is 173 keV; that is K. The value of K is 209.5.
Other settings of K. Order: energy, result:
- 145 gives 180.9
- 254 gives 254.8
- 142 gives 174.2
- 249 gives 211.7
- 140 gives 174.5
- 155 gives 221.2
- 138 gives 163.1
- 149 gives 188.7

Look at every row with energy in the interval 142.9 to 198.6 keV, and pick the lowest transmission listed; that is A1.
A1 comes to 173.1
